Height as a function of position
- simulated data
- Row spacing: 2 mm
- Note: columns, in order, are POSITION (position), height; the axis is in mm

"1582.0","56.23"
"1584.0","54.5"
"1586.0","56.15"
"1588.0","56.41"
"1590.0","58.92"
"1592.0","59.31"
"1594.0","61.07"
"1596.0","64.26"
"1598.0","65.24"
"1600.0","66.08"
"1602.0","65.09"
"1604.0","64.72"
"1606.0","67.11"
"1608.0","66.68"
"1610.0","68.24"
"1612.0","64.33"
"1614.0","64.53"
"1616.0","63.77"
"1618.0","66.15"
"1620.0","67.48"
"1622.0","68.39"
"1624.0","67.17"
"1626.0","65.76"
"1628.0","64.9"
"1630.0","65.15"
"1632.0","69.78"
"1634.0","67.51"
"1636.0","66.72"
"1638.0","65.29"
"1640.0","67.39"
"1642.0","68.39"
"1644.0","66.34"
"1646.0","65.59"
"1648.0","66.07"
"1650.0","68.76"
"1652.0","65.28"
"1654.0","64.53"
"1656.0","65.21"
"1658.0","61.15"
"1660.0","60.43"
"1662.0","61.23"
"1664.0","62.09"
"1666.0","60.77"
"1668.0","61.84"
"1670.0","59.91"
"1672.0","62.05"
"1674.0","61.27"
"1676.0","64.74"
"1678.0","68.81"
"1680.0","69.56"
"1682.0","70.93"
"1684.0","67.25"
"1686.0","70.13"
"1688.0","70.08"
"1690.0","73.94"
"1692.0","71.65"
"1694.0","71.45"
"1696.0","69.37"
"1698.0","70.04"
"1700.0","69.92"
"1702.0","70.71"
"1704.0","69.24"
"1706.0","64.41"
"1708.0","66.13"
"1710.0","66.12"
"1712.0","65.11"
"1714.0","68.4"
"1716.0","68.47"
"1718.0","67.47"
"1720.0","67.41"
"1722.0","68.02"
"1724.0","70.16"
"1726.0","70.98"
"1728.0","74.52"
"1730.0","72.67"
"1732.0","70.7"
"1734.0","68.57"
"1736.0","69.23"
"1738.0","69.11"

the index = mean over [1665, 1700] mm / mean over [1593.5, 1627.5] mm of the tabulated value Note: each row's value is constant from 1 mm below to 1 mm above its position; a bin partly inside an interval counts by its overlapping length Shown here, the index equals 1.0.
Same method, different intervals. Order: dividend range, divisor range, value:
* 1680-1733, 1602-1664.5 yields 1.06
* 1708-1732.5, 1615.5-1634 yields 1.04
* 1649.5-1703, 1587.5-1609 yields 1.05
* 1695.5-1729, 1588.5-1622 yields 1.06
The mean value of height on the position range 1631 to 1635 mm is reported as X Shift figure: 68.6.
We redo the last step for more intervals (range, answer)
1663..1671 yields 61.2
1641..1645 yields 67.4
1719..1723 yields 67.7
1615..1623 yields 66.4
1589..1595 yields 59.8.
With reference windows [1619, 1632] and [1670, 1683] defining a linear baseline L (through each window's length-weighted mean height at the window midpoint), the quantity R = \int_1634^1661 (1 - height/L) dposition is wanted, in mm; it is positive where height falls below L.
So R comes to 0.3 mm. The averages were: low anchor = 66.7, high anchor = 65.7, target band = 65.5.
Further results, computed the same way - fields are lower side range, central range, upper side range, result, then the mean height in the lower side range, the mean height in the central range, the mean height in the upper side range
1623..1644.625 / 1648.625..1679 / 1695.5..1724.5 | 1.81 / 66.8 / 63.2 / 68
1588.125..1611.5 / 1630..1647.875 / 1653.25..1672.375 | -1.23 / 64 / 67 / 61.9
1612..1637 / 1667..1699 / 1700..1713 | -0.35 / 66.4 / 67.7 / 67.2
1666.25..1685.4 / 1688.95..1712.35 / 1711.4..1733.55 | -0.59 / 65.1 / 69.1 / 69.5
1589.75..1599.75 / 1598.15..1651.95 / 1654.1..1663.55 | -3.56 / 62.3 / 66.4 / 62.3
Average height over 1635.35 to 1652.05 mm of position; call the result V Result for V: 66.7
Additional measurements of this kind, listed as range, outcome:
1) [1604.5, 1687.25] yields 65.6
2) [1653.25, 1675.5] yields 61.9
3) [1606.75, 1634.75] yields 66.4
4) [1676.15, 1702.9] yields 70.1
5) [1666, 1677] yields 61.9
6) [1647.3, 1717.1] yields 66.5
